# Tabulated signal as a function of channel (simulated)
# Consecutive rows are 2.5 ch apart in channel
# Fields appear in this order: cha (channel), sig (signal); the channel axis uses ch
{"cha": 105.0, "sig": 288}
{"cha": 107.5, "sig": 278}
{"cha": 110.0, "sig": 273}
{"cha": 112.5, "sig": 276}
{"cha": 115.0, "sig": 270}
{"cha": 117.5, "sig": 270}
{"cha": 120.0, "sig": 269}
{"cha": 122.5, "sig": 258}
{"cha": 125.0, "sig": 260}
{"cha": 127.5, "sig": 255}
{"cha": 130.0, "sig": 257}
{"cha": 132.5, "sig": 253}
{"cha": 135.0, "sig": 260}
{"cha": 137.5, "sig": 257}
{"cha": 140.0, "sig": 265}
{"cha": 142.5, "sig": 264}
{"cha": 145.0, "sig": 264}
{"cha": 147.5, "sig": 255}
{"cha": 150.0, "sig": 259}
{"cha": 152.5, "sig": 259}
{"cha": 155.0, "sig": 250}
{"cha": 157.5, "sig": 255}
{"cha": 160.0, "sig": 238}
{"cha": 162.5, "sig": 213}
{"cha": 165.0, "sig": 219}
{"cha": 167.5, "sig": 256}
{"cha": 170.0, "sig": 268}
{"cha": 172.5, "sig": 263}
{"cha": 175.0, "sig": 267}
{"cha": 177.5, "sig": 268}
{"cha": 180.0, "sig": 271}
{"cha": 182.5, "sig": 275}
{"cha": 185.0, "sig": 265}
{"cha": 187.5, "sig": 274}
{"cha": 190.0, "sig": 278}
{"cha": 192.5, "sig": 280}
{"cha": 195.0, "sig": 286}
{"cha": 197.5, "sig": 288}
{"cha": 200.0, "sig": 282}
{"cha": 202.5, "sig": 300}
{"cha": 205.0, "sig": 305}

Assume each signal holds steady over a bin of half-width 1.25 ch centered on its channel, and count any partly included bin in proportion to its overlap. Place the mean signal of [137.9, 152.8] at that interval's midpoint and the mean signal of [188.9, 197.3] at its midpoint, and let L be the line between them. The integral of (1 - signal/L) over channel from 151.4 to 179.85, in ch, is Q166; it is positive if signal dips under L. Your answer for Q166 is 2.0 ch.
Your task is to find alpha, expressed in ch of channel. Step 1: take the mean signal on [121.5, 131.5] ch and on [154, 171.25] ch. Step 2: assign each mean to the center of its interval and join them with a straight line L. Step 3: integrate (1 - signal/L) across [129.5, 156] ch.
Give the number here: -0.8 ch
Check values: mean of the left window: 257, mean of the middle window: 259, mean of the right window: 243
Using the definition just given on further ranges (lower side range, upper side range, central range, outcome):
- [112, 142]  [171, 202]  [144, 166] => 1.8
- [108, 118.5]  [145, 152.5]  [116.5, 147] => 0.5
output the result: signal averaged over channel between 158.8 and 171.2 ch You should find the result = 239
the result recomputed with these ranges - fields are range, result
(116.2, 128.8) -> 262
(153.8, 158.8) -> 252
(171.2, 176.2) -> 265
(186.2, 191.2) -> 276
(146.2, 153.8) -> 258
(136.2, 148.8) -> 261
